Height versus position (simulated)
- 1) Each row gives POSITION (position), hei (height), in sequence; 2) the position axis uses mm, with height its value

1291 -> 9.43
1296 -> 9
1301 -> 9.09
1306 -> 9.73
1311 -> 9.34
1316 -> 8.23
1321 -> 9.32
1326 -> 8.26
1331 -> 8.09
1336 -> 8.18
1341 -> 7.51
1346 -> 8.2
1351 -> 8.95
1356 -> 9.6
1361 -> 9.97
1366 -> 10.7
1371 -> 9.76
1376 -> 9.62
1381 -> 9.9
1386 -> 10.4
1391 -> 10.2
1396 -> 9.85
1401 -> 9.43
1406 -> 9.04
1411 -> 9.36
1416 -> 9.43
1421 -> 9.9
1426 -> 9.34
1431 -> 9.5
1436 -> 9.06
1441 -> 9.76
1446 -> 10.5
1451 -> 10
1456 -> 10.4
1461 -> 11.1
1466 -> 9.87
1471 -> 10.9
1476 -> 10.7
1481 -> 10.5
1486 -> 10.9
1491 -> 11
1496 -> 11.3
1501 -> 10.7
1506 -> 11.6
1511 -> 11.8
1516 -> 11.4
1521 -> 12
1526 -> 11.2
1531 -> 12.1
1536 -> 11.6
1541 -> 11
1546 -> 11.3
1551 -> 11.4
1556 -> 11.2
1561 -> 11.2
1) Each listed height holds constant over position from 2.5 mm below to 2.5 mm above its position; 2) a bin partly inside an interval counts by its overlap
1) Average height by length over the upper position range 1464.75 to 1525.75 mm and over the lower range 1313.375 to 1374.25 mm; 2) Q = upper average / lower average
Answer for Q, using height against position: 1.24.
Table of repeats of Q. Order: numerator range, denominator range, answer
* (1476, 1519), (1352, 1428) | 1.14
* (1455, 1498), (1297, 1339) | 1.22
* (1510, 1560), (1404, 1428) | 1.22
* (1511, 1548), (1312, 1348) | 1.39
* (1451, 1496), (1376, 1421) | 1.10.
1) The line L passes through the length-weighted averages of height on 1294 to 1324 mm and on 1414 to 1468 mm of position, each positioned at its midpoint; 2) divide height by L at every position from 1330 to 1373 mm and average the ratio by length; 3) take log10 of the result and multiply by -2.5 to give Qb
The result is 0.04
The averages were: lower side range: 9.11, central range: 9.02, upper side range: 9.9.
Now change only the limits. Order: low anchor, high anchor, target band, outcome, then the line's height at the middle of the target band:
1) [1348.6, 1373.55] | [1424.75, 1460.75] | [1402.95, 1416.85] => 0.07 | 9.85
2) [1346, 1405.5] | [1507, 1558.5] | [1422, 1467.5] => 0.06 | 10.5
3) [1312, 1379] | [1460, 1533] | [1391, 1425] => 0.04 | 9.86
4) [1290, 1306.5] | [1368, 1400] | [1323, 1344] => 0.18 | 9.54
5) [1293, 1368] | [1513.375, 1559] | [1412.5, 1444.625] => 0.07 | 10.1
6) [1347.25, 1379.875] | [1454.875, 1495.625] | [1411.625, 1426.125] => 0.07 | 10.2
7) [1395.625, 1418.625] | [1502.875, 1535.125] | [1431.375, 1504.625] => 0.02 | 10.6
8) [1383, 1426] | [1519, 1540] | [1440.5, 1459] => 0.02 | 10.4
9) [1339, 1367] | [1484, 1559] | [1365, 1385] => -0.06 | 9.4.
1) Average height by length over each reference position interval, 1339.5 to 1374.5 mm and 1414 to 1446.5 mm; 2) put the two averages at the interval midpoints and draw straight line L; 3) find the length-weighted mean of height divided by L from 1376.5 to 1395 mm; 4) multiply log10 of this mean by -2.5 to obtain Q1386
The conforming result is -0.074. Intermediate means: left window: 9.3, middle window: 10.1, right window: 9.59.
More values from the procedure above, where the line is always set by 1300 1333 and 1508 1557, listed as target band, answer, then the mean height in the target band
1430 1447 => 0.08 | 9.65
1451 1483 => 0.02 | 10.5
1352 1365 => -0.05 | 9.79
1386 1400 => -0.02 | 10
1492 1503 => 0.01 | 11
